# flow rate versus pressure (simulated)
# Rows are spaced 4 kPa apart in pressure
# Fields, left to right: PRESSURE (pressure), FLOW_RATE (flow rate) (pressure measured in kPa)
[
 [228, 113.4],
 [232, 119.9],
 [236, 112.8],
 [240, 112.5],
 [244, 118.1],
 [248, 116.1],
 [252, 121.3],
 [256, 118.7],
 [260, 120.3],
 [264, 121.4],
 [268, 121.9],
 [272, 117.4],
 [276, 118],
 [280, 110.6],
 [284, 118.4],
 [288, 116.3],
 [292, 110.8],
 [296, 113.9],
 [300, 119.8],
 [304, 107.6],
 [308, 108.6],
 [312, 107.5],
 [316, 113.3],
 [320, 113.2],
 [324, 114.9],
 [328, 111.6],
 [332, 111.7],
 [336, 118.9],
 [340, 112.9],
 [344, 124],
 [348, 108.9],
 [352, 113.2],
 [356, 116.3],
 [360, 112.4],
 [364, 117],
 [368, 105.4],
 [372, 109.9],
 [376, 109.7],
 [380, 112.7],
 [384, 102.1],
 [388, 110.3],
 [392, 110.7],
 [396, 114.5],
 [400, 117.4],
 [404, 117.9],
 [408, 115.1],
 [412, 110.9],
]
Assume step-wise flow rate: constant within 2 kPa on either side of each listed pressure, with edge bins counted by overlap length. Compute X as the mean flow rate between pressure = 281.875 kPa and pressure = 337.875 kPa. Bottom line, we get 113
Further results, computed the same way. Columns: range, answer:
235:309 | 116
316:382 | 113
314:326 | 114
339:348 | 117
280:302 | 115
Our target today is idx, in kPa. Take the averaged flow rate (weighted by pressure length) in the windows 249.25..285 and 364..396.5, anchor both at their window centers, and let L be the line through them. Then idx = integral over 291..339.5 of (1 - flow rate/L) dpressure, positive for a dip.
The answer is 0.9 kPa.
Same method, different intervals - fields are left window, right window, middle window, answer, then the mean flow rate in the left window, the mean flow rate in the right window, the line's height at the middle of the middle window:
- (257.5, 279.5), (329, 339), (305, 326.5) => 0.9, 119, 115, 116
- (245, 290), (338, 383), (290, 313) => 0.9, 118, 113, 116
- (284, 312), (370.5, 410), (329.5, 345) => -0.5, 113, 112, 113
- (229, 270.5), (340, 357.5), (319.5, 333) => 0.4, 118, 115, 116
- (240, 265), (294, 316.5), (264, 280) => -0.3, 119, 112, 116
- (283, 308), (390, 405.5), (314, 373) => 0.4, 114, 115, 114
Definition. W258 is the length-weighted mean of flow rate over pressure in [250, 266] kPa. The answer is 120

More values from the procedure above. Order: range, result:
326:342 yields 114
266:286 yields 117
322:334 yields 113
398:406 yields 118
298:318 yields 111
